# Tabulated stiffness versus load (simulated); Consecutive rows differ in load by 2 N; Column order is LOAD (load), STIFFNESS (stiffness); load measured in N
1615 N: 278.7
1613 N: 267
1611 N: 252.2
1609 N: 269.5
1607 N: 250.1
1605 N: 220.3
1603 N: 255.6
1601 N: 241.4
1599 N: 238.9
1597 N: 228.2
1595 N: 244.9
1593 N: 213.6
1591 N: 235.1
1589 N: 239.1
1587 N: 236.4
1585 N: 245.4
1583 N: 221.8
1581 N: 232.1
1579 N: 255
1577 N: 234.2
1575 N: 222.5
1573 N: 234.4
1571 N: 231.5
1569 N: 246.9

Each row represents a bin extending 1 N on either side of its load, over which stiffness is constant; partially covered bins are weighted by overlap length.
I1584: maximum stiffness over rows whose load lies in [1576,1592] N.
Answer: 255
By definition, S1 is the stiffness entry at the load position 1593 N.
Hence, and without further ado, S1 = 213.6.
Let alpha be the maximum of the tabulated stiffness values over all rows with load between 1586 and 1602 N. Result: 244.9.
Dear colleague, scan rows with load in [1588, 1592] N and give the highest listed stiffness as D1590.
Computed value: 239.1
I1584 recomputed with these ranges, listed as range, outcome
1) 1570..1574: 234.4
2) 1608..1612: 269.5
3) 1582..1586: 245.4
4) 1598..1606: 255.6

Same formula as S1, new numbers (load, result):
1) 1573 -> 234.4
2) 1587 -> 236.4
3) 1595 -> 244.9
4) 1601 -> 241.4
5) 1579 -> 255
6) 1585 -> 245.4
